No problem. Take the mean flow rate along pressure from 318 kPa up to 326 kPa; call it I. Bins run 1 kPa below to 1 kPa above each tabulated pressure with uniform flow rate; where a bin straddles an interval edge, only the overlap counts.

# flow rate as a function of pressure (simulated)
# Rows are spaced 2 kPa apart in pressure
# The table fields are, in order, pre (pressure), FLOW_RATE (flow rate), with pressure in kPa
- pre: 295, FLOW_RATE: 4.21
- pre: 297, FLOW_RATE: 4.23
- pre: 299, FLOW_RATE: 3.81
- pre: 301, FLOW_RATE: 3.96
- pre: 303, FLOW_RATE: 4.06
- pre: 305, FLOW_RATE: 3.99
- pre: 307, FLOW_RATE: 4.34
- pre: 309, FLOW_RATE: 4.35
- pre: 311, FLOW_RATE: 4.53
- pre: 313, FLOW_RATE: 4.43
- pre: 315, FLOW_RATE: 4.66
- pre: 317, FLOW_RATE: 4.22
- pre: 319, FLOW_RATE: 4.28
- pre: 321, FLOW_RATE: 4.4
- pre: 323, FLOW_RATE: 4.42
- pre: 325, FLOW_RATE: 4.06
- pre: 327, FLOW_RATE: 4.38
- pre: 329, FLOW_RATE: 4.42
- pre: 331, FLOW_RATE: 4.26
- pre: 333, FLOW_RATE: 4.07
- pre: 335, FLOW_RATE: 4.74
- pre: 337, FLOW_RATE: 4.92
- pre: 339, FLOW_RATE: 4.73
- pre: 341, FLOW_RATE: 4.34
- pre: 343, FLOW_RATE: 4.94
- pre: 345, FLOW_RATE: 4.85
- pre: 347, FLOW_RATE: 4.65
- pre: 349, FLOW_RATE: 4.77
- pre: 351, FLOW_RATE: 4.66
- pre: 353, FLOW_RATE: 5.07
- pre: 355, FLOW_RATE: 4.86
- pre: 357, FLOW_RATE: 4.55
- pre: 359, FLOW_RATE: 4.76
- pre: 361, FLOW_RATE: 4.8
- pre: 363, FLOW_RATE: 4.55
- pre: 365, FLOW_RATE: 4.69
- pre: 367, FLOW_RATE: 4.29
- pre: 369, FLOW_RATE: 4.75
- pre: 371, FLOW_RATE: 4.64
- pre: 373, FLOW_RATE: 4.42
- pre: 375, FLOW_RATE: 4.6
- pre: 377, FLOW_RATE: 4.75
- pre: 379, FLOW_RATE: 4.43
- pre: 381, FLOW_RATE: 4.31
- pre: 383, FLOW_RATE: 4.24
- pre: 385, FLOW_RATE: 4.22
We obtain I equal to 4.29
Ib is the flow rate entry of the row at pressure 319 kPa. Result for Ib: 4.28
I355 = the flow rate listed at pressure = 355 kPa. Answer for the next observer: 4.86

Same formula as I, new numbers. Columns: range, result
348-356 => 4.84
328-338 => 4.48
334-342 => 4.68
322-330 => 4.32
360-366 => 4.68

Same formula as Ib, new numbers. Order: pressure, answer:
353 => 5.07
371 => 4.64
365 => 4.69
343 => 4.94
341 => 4.34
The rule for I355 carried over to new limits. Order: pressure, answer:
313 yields 4.43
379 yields 4.43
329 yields 4.42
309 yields 4.35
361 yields 4.8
